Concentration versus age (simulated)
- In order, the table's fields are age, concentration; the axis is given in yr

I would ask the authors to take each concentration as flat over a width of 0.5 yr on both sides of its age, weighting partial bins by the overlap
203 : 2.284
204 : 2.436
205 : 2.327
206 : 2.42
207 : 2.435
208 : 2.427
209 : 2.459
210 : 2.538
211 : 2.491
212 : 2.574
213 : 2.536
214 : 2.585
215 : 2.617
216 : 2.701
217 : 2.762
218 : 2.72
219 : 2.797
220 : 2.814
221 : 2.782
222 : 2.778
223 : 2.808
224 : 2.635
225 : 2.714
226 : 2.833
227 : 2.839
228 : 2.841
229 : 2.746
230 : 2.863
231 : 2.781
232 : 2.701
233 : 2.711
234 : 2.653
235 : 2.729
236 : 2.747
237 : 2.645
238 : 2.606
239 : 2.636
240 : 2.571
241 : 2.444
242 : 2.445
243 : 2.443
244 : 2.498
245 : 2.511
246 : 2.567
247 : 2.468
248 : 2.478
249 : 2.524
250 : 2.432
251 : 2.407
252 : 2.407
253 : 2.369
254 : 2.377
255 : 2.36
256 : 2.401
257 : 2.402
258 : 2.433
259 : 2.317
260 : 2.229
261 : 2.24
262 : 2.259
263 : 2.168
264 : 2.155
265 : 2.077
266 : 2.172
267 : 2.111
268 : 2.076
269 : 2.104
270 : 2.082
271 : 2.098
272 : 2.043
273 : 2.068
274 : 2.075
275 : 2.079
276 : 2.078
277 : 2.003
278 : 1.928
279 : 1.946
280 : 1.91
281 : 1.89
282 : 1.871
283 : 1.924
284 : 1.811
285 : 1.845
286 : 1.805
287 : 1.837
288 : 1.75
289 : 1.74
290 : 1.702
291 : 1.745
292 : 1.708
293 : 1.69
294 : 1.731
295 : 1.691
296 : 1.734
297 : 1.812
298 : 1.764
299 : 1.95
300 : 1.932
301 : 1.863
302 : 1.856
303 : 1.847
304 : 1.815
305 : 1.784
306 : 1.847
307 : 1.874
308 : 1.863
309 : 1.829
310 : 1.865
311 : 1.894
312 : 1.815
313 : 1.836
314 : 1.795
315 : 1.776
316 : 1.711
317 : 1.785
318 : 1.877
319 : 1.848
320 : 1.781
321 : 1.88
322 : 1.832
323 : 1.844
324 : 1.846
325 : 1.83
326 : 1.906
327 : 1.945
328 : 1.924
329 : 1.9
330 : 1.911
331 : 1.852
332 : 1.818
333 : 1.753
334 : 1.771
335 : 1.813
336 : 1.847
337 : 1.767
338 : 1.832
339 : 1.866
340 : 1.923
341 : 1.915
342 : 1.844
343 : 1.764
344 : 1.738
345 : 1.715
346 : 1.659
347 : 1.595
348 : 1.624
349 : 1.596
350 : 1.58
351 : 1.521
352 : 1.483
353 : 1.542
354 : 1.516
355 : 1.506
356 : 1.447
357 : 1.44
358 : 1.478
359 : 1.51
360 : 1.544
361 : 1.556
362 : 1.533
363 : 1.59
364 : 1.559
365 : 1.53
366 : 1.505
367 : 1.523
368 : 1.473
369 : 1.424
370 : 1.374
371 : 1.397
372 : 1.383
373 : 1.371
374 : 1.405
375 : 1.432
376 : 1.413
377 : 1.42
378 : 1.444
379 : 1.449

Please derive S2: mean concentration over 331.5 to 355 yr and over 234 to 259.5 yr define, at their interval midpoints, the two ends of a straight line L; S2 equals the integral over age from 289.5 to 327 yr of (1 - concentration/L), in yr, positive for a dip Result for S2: 3.3 yr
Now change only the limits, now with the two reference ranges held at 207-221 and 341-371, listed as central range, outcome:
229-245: -1.2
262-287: 1.8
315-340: -1.0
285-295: 1.5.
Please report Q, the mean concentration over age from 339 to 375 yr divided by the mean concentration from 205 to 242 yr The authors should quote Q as 0.59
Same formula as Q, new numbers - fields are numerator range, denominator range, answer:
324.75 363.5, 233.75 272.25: 0.72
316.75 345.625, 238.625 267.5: 0.77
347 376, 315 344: 0.81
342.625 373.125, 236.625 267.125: 0.64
